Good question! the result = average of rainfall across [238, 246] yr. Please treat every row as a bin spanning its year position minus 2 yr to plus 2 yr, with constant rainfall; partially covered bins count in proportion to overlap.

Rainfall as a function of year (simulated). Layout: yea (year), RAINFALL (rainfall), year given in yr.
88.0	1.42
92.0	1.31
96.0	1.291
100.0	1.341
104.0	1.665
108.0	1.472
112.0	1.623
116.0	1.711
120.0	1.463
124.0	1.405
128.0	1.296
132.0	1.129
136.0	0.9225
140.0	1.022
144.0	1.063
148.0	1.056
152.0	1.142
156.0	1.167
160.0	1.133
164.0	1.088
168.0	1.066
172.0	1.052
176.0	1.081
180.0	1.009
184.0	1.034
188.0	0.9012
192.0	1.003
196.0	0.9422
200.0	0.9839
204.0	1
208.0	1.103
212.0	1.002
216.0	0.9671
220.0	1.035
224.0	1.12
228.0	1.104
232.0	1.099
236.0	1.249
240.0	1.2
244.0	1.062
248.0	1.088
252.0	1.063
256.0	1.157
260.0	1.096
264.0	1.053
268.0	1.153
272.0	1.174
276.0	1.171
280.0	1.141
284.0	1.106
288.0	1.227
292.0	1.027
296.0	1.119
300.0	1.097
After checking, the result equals 1.13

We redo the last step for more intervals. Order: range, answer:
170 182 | 1.05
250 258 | 1.11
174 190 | 1.01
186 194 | 0.952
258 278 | 1.13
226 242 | 1.16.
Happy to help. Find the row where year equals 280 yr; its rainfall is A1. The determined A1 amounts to 1.141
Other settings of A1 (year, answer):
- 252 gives 1.063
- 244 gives 1.062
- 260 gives 1.096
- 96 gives 1.291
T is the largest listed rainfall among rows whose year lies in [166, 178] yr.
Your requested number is 1.081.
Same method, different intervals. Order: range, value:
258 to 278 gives 1.174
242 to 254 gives 1.088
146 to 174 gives 1.167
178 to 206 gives 1.034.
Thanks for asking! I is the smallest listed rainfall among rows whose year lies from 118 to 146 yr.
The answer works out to 0.9225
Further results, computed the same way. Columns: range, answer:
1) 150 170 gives 1.066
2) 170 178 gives 1.052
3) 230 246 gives 1.062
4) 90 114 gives 1.291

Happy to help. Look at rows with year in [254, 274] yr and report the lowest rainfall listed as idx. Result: 1.053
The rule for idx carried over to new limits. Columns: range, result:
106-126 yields 1.405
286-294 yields 1.027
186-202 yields 0.9012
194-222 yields 0.9422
